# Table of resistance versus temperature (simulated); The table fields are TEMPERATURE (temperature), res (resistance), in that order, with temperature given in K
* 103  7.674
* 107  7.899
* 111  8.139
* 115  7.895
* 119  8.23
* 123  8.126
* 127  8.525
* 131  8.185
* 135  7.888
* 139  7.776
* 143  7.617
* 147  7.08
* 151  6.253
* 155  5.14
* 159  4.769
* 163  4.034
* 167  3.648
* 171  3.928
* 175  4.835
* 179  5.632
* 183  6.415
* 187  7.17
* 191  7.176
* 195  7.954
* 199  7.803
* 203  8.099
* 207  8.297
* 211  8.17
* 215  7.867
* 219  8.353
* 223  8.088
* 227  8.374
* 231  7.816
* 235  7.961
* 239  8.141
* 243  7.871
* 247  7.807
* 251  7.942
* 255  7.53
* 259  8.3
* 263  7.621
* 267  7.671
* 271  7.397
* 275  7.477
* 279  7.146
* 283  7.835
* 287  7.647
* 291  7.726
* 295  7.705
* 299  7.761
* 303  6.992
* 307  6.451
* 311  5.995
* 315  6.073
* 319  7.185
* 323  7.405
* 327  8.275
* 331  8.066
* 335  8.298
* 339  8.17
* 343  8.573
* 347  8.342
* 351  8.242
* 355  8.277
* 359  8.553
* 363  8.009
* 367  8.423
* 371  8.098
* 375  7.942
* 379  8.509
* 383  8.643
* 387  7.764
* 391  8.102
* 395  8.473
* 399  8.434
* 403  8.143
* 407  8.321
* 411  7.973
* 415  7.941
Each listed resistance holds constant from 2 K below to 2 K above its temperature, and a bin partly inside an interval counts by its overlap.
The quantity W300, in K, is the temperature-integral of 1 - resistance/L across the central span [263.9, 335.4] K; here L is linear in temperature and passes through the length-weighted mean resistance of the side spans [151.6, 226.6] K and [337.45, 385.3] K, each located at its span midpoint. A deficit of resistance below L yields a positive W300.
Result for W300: 2.8 K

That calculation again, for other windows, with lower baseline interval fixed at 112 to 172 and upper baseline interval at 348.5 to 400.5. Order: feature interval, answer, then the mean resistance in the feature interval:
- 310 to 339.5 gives 1.8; 7.44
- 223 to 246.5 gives -2.3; 8.02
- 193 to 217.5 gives -3.2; 8.04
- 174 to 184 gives 1.9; 5.63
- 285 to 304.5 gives 0.4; 7.58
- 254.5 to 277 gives -0.5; 7.68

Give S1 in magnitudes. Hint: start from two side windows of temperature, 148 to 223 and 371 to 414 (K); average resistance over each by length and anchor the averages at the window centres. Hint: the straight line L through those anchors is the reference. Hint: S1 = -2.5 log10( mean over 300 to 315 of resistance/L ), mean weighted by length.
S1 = 0.15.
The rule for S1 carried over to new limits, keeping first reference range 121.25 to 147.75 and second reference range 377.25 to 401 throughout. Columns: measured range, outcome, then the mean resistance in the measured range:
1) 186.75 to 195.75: 0.084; 7.41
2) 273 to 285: 0.092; 7.49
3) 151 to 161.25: 0.465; 5.19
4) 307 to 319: 0.287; 6.3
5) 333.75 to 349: -0.014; 8.35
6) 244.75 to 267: 0.039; 7.83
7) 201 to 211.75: -0.021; 8.19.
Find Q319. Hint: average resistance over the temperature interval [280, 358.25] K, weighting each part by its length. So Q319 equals 7.64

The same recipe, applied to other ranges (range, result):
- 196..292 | 7.87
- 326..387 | 8.28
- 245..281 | 7.65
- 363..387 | 8.25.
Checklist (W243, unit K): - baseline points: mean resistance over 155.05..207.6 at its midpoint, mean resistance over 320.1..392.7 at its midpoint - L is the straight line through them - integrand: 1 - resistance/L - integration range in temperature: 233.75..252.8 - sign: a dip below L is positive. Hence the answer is -3.2 K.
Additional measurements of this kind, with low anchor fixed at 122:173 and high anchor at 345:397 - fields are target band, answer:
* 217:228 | -2.0 K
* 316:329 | 0.6 K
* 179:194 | -0.3 K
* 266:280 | 0.0 K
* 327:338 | -0.4 K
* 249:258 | -0.7 K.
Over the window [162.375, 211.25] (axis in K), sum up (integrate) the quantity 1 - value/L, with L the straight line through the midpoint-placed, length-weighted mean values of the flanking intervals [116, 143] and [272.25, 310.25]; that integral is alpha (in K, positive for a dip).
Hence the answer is 8.8 K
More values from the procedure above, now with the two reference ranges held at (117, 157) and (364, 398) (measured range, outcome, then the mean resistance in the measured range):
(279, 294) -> 0.6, 7.66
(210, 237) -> -1.2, 8.09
